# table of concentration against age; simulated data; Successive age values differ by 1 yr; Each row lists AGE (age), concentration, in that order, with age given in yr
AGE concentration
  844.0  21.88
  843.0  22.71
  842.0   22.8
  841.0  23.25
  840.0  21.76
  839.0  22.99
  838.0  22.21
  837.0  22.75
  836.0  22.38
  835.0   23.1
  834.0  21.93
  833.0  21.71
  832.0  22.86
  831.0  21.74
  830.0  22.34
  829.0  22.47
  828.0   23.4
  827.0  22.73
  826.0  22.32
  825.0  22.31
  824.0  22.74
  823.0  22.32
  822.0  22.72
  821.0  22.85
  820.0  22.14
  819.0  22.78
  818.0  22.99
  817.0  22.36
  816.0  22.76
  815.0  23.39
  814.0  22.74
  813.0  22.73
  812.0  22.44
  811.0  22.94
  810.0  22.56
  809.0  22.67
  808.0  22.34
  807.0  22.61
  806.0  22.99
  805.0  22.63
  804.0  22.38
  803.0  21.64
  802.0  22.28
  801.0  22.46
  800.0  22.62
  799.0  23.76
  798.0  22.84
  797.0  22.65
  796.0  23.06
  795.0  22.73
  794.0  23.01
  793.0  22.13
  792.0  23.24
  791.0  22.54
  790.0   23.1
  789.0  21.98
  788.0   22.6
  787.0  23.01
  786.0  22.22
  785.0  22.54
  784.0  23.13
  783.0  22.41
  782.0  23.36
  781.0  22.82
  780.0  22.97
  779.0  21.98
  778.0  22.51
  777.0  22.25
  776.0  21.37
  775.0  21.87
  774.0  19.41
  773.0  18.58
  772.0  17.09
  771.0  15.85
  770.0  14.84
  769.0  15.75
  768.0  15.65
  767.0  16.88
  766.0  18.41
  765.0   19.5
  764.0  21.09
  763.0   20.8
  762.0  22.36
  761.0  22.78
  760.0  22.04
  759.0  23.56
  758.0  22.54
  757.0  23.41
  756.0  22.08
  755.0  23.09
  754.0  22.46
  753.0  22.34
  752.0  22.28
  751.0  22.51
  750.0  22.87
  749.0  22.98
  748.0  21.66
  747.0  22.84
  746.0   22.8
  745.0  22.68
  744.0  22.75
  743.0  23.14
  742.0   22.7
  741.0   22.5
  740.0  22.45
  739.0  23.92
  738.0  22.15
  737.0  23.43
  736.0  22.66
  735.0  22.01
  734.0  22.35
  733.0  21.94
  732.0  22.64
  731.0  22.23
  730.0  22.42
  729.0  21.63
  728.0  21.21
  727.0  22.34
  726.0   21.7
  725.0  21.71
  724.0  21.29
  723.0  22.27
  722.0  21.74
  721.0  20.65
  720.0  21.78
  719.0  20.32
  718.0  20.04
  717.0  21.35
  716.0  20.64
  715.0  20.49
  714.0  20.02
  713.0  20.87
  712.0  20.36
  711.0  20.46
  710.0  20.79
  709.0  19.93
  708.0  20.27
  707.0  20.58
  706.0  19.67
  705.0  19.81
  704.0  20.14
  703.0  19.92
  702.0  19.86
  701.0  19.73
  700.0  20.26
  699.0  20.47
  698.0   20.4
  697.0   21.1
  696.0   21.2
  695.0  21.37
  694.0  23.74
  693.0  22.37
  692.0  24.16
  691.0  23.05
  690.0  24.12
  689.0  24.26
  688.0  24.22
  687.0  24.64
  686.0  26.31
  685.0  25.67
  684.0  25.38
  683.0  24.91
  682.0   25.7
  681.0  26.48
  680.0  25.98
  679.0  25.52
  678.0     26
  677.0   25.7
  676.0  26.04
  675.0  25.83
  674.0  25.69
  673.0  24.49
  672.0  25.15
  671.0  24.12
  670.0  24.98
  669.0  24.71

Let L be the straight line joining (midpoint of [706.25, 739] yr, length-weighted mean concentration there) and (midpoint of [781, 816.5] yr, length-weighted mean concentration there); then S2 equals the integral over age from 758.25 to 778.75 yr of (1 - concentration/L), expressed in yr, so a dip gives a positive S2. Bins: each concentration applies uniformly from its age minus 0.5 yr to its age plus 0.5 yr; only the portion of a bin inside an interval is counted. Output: 2.3 yr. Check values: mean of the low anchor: 21.4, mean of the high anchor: 22.7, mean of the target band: 19.7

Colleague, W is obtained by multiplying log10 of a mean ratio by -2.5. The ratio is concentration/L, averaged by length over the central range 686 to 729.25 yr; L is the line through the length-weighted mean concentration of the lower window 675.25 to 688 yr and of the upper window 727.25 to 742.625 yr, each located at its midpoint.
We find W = 0.129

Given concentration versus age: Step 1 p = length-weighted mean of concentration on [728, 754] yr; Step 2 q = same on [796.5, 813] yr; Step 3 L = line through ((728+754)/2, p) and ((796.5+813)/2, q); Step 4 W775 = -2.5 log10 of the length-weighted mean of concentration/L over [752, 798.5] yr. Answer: 0.06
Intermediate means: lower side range 22.5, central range 21.4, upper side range 22.6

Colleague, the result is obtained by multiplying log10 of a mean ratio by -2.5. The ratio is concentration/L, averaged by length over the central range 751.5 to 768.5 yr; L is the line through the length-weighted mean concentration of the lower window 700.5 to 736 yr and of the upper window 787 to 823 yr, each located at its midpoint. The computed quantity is 0.028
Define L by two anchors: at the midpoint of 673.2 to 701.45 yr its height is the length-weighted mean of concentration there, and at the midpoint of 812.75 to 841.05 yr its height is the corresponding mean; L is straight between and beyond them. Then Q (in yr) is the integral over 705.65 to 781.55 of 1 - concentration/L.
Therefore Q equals 6.8 yr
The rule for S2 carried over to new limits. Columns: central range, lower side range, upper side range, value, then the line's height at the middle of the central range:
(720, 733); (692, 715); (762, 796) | -0.7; 20.7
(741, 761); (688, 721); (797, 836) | -0.9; 21.7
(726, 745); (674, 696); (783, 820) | 1.1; 23.9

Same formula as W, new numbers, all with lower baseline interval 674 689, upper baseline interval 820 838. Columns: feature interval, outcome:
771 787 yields 0.098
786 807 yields 0.024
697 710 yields 0.238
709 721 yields 0.203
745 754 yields 0.075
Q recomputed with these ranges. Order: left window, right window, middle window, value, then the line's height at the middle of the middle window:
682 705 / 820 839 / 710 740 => 1.3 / 22.6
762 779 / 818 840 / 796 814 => -1.3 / 21.1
